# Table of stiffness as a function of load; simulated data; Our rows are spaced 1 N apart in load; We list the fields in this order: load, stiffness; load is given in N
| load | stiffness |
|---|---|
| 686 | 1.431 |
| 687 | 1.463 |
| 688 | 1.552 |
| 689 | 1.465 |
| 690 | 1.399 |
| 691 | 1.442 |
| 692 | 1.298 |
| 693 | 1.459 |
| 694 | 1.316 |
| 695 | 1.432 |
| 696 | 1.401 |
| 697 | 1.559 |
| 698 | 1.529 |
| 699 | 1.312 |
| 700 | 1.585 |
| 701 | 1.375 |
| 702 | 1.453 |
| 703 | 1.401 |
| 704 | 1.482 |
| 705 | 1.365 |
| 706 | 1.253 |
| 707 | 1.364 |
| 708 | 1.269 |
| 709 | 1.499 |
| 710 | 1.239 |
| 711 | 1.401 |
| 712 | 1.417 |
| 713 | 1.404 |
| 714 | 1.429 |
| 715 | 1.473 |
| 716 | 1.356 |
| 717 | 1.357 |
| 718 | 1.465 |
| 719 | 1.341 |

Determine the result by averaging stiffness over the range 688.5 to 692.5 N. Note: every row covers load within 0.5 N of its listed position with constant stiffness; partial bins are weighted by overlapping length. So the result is 1.4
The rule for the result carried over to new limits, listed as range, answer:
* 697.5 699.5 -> 1.42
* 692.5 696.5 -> 1.4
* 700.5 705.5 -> 1.42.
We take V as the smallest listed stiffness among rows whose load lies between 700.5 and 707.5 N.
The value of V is 1.253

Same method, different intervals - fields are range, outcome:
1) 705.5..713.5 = 1.239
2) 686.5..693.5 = 1.298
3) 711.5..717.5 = 1.356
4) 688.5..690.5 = 1.399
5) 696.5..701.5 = 1.312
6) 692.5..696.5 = 1.316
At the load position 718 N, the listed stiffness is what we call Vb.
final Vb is 1.465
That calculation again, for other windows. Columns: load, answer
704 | 1.482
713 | 1.404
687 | 1.463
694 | 1.316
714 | 1.429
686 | 1.431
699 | 1.312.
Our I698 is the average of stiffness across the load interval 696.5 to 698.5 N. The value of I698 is 1.54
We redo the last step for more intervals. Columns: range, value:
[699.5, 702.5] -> 1.47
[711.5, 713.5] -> 1.41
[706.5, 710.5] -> 1.34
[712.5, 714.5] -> 1.42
